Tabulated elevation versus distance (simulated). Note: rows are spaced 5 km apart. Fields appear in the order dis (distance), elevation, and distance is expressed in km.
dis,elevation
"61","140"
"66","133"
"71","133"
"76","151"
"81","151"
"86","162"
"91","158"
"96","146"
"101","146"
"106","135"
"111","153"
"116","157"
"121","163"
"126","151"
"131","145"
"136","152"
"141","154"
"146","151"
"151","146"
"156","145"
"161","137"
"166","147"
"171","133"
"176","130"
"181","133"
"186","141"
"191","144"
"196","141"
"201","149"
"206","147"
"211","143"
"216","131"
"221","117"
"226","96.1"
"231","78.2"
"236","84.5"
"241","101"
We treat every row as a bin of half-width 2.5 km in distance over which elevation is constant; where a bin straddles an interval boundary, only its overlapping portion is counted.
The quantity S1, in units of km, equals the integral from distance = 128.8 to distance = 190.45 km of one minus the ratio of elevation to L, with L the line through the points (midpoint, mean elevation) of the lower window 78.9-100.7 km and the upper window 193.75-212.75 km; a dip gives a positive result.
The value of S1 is 2.3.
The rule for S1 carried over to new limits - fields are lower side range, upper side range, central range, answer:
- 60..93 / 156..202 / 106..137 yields -1.8 km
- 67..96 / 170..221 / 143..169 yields -0.5 km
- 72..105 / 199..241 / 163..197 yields -3.0 km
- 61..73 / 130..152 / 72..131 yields -4.0 km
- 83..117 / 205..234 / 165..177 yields -0.5 km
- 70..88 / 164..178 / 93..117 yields -0.1 km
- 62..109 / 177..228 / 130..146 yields -1.2 km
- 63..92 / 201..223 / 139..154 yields -0.9 km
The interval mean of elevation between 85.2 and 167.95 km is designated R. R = 150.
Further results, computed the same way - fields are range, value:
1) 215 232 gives 106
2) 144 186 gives 140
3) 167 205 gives 139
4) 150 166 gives 143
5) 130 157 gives 149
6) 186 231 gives 131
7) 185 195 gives 142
